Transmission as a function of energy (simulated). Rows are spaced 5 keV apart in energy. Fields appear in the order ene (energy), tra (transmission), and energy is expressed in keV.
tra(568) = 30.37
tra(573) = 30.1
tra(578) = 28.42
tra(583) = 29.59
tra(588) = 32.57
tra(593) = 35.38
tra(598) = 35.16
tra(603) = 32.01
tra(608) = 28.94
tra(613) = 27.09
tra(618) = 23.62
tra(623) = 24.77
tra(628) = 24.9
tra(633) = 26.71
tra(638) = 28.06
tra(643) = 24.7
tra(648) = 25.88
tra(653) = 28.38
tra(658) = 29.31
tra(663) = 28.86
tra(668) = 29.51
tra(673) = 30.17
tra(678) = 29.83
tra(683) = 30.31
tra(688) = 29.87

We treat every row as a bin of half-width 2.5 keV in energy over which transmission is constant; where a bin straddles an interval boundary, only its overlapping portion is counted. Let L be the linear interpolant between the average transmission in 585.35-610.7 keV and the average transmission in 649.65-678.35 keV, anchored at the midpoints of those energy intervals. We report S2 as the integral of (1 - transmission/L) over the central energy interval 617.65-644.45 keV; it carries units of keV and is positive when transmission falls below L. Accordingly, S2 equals 4.6 keV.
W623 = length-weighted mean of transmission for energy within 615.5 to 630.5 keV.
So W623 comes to 24.4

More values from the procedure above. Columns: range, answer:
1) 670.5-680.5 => 30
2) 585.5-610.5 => 32.8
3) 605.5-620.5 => 26.6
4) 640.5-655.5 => 26.3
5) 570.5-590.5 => 30.2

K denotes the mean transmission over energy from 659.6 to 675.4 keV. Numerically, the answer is 29.5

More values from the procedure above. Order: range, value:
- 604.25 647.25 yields 26.3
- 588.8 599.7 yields 34.9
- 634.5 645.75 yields 26.4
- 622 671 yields 27.2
